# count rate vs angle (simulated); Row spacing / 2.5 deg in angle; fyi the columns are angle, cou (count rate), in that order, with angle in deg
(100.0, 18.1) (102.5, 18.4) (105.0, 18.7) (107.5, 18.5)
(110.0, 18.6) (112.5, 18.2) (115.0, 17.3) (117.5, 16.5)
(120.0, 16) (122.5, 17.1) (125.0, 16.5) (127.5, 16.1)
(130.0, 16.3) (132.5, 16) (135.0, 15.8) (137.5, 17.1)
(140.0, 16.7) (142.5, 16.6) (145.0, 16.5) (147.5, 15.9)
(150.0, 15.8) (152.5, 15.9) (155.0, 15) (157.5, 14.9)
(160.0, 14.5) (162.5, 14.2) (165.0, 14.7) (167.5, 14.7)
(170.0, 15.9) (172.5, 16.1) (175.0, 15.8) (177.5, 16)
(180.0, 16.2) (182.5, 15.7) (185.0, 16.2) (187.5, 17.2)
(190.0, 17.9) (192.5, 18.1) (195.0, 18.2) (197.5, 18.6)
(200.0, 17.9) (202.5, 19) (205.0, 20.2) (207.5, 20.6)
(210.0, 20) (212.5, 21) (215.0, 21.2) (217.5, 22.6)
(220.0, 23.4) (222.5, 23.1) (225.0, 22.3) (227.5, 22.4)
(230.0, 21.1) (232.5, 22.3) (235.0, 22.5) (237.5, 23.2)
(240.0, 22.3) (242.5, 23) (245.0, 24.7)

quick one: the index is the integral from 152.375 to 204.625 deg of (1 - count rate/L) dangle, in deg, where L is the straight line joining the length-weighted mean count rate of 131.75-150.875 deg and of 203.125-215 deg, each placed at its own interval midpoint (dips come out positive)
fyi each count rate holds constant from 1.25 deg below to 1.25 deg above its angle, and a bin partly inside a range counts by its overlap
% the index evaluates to 6.2 deg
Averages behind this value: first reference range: 16.3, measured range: 16.4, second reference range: 20.5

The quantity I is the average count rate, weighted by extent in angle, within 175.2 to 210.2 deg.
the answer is 17.9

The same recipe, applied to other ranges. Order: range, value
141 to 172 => 15.4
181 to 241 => 20.3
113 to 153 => 16.4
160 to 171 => 14.8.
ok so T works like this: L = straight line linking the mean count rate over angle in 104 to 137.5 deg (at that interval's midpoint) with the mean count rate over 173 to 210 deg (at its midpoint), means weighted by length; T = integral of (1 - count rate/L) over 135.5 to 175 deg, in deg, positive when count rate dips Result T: 3.9 deg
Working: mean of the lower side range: 17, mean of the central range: 15.6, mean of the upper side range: 17.7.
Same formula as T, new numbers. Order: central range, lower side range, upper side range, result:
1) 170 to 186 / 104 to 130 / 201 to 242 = 3.1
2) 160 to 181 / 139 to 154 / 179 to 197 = 1.7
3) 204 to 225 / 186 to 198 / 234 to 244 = -1.3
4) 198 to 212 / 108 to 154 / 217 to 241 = 1.0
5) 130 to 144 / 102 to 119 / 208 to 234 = 1.8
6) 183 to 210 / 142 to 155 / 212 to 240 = 2.1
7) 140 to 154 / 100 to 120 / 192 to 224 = 2.0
